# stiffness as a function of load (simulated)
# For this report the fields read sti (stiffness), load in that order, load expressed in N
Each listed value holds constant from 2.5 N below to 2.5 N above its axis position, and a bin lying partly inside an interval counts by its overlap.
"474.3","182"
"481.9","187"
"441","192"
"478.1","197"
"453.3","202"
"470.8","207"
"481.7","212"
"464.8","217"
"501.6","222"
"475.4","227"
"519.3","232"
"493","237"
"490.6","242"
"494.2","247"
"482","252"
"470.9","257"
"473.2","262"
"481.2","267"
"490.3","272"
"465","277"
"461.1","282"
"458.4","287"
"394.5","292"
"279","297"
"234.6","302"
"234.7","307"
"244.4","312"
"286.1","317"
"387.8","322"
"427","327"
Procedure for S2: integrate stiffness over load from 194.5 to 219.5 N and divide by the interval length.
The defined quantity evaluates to 470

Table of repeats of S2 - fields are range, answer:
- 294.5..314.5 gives 248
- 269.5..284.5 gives 472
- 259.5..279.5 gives 477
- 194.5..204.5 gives 466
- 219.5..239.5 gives 497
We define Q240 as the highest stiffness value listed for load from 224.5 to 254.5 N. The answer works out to 519.3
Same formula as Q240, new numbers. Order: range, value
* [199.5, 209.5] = 470.8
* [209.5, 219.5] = 481.7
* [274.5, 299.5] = 465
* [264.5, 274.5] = 490.3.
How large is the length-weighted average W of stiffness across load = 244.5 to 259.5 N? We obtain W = 482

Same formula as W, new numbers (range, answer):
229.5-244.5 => 501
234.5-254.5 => 490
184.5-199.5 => 467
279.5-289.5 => 460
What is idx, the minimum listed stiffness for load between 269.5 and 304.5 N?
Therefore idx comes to 234.6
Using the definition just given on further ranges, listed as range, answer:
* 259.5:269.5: 473.2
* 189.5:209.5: 441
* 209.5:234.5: 464.8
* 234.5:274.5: 470.9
